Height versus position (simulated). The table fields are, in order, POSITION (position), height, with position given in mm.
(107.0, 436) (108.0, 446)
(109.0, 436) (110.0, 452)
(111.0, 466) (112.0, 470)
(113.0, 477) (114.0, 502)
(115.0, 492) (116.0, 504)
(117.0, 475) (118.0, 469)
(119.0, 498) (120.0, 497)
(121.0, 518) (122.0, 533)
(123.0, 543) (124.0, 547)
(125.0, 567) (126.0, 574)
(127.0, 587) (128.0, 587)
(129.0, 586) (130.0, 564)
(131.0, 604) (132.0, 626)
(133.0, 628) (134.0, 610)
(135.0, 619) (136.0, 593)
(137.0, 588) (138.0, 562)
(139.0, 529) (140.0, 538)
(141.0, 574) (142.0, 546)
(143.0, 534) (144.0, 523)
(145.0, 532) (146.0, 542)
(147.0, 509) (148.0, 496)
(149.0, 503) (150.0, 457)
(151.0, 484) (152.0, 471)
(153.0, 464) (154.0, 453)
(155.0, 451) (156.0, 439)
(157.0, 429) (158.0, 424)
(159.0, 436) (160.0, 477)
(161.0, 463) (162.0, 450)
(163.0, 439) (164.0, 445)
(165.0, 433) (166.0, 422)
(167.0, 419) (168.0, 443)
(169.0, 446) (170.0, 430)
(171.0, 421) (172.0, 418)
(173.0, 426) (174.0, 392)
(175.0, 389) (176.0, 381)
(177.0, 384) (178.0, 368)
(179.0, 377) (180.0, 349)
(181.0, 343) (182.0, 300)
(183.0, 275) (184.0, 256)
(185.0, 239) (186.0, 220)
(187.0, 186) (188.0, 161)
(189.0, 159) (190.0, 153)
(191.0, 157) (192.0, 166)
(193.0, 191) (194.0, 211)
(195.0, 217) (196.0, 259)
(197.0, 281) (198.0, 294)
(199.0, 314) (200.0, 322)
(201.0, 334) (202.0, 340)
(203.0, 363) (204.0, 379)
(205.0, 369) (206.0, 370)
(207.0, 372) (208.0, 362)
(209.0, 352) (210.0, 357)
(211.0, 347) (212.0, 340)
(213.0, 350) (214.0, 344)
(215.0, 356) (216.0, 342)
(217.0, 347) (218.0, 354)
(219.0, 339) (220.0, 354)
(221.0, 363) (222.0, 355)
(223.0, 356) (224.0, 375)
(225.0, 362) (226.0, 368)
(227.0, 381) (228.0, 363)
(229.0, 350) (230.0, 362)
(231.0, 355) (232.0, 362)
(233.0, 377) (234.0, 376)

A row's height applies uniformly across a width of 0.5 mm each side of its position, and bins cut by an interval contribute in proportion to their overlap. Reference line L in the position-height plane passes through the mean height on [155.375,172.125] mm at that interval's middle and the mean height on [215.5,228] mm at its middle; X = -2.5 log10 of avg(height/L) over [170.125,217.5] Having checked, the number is 0.26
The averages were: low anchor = 438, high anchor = 358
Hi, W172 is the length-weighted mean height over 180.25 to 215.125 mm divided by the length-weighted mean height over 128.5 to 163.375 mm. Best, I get 0.55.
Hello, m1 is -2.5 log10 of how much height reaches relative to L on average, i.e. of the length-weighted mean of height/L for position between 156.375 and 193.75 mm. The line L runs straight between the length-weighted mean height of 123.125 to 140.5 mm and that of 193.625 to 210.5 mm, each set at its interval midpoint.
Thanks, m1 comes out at 0.236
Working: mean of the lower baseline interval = 582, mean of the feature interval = 347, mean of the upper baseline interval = 324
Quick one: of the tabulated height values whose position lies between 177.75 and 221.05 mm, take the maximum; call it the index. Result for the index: 379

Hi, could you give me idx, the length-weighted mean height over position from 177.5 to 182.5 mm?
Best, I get 347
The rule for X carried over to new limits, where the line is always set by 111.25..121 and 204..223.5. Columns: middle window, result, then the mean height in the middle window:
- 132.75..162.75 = -0.144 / 509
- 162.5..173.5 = -0.035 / 431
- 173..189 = 0.290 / 307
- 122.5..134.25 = -0.234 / 585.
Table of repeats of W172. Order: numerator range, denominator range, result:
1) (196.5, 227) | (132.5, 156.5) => 0.66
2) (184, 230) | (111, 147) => 0.57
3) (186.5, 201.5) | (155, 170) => 0.52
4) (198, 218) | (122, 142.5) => 0.60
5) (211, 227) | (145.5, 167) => 0.77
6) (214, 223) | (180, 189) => 1.41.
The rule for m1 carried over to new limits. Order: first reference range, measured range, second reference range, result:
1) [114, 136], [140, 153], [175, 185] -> -0.10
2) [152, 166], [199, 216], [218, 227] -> 0.08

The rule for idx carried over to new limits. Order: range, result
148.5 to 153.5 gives 476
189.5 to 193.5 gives 167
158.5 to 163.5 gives 453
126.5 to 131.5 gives 586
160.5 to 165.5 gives 446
